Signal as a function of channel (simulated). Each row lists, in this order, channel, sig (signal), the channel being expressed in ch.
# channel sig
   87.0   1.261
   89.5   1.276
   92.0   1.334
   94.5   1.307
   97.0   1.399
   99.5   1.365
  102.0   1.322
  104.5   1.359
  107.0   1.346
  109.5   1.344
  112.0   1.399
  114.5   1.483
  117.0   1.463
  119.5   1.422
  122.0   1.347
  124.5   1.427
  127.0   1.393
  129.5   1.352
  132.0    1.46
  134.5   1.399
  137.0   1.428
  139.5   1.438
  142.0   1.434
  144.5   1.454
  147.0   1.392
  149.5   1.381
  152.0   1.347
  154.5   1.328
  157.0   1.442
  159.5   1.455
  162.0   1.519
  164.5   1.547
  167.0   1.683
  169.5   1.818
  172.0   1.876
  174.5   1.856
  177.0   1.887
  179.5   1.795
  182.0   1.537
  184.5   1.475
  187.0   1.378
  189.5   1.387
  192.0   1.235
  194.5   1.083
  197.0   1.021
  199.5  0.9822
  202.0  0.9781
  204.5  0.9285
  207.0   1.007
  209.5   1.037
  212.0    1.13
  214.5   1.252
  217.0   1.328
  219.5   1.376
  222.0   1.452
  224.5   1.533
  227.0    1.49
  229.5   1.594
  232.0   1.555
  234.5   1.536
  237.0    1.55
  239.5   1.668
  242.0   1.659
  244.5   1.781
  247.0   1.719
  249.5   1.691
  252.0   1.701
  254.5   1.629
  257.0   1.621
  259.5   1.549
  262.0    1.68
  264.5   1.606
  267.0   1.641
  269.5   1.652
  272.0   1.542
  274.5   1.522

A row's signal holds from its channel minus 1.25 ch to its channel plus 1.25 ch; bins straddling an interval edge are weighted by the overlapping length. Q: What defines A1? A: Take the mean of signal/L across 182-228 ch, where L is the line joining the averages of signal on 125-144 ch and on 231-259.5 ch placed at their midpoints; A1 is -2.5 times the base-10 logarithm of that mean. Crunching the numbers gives 0.26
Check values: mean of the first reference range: 1.42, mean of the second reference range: 1.64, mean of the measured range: 1.23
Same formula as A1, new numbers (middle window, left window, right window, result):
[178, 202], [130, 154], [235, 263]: 0.16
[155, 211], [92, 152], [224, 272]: 0.07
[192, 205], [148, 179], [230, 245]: 0.49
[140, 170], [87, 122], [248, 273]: -0.02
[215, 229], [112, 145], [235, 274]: 0.11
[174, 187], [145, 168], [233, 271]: -0.12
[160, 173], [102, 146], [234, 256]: -0.12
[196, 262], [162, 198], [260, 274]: 0.12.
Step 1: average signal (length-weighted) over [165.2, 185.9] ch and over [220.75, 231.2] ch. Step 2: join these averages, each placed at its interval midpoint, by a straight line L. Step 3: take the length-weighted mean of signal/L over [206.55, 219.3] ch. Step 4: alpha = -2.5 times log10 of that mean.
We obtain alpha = 0.31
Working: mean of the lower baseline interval 1.73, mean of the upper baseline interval 1.52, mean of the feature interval 1.18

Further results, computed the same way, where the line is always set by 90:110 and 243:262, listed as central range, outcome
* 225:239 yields 0.052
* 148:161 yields 0.052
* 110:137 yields -0.014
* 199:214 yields 0.466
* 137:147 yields 0.000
